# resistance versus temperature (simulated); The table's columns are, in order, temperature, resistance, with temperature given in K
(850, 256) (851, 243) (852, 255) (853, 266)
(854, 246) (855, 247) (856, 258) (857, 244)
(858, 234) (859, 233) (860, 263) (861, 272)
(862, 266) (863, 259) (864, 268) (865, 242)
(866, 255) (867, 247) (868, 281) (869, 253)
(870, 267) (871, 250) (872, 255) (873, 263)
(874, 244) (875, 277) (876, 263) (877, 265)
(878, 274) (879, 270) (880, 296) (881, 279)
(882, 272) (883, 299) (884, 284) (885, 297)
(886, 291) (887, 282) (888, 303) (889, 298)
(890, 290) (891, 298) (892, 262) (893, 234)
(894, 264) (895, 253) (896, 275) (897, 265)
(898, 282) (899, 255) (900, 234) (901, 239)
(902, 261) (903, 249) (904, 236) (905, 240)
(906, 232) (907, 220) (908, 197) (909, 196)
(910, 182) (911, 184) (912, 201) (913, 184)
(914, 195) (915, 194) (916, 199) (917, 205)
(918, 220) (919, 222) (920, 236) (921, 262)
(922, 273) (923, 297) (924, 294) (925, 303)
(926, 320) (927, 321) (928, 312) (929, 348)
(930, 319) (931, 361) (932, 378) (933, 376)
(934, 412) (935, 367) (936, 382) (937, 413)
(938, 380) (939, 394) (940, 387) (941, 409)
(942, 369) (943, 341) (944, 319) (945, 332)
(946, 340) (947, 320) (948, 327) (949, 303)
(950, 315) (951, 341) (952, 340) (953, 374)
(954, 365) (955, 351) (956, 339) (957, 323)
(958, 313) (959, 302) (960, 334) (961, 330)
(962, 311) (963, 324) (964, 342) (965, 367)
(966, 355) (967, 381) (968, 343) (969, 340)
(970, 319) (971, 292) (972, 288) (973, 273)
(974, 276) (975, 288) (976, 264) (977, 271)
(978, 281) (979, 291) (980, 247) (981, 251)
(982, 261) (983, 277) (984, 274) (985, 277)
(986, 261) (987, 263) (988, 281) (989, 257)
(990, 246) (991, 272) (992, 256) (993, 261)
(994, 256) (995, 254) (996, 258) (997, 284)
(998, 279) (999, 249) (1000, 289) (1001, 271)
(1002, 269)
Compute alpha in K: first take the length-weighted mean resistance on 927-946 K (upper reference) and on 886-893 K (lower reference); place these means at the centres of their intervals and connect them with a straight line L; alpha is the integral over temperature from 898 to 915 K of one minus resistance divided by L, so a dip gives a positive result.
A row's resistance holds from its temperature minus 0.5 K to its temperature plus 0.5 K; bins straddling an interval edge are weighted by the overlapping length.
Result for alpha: 5.0 K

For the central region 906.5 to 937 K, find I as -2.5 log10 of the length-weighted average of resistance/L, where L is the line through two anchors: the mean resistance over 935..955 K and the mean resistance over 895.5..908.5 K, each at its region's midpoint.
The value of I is 0.10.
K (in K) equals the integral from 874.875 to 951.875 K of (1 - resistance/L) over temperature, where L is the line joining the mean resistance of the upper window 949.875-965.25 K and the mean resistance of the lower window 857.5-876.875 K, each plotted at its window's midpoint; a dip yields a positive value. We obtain 2.9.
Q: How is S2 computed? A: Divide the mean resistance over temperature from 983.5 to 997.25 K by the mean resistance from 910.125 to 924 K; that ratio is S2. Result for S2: 1.19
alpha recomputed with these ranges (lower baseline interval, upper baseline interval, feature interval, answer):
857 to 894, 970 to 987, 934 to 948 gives -4.8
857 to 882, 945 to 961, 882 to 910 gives 2.3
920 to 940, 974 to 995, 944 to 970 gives -2.7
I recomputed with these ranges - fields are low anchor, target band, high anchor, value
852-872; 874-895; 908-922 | -0.18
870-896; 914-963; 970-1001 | -0.19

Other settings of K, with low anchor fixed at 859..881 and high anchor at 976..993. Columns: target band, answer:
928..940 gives -4.9 K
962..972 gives -2.6 K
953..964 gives -2.7 K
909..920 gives 2.7 K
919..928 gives -0.7 K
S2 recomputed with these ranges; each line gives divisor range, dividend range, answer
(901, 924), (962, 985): 1.34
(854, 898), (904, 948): 1.10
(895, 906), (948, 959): 1.32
